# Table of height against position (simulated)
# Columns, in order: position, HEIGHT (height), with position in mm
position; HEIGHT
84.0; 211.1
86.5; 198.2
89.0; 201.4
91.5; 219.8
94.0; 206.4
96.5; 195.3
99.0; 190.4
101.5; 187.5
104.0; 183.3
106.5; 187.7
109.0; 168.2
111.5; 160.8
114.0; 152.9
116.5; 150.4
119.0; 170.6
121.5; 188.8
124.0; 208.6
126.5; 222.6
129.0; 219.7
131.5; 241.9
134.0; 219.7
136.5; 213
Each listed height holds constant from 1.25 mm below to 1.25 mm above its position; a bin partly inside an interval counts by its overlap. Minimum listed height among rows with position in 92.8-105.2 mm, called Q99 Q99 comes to 183.3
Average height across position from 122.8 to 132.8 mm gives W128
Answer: 223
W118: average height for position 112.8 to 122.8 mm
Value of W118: 166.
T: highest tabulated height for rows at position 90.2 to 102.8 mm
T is 219.8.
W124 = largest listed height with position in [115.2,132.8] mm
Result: 241.9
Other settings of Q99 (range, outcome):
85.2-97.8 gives 195.3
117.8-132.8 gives 170.6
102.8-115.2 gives 152.9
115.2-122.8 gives 150.4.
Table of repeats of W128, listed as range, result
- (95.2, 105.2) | 189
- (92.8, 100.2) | 197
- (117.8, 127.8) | 198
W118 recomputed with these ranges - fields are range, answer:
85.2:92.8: 206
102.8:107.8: 185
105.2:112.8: 172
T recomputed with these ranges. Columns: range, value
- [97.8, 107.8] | 190.4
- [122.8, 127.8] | 222.6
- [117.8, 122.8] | 188.8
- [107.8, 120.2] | 170.6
